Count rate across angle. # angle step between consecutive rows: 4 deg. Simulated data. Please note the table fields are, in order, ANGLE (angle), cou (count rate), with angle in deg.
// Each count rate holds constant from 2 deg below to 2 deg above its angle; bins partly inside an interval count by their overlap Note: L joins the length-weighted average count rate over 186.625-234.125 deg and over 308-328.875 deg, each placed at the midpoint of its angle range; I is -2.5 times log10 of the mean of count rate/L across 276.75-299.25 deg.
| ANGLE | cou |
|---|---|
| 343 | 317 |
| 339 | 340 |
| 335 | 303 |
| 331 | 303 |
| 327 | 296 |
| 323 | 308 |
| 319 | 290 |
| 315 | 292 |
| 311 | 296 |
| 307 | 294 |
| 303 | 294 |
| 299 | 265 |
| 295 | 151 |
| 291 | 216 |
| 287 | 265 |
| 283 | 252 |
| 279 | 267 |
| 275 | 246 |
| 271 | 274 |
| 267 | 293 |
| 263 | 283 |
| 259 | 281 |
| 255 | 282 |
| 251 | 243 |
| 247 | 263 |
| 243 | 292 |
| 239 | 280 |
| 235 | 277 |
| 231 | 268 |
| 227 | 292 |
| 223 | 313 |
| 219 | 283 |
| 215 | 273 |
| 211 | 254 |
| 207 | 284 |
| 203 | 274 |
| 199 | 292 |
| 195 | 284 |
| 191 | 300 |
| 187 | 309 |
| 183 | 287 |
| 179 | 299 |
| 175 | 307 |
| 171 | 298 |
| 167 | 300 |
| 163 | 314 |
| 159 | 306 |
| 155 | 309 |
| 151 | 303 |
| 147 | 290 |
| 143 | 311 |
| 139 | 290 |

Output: 0.24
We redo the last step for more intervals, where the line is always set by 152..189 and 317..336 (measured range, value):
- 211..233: 0.07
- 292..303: 0.32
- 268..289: 0.15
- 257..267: 0.06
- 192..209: 0.07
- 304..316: 0.02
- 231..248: 0.09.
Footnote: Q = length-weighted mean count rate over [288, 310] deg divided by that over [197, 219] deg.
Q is 0.9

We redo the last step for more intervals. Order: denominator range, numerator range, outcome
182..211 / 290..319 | 0.91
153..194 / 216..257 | 0.92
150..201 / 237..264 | 0.91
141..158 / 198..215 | 0.91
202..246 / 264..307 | 0.91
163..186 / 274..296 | 0.79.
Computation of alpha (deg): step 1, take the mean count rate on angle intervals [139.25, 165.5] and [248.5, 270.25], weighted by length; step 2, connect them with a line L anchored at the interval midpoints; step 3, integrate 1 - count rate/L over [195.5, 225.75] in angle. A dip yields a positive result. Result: 0.7 deg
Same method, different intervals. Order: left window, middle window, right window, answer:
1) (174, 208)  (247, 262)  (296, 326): 1.1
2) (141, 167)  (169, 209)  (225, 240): 0.0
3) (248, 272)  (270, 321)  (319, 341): 5.4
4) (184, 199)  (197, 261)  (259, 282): 1.5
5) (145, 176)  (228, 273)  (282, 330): 0.9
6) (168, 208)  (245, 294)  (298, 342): 5.9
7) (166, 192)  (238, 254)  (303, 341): 1.7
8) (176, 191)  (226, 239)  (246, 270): 0.2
